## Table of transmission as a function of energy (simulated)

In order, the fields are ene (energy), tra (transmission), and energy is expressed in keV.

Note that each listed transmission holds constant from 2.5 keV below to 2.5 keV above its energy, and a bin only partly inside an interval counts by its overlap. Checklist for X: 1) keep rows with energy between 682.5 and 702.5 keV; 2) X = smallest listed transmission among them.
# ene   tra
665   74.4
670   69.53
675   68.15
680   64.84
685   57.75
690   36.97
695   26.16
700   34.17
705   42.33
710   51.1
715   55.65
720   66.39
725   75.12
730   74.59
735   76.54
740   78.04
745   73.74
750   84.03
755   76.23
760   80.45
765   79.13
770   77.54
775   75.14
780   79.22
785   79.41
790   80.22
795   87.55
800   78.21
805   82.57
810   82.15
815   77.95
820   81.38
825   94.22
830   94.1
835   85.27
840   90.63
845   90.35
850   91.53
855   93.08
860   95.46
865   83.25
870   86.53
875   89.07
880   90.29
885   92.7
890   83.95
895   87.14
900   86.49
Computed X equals 26.16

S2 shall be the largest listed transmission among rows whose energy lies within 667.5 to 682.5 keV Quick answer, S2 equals 69.53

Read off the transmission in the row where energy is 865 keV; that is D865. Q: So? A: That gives 83.25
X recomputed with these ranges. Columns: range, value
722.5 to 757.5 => 73.74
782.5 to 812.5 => 78.21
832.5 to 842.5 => 85.27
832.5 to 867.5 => 83.25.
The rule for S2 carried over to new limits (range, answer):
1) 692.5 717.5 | 55.65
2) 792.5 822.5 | 87.55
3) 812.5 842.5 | 94.22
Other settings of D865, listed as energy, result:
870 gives 86.53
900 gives 86.49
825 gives 94.22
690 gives 36.97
